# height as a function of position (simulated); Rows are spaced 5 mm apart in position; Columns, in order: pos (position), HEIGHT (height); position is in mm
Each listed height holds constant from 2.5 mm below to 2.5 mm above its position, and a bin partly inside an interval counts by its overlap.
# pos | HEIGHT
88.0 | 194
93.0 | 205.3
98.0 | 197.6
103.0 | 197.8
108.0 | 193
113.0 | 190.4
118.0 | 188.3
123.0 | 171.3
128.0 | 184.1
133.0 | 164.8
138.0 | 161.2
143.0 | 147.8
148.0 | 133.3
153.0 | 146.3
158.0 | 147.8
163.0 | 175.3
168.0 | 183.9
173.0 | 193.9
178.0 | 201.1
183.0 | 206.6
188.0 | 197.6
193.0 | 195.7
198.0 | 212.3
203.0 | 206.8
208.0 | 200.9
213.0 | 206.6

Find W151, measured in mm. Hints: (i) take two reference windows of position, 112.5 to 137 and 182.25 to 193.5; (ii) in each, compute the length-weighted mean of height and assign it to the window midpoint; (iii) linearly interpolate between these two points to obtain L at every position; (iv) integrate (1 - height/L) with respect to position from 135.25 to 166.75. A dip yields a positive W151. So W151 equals 5.7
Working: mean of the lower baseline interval 178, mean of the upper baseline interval 200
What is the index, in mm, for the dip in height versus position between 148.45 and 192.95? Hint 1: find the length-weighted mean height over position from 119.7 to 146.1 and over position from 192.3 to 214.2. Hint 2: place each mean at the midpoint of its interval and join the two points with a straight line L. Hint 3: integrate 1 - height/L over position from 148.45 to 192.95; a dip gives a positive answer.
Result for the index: 1.75 mm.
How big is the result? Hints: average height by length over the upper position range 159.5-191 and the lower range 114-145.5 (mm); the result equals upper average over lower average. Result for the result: 1.12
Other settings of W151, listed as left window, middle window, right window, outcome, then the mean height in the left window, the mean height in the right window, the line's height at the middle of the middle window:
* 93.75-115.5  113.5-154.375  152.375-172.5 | 4.0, 196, 168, 182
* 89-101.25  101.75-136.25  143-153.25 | -2.0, 200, 140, 173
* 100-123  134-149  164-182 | 3.2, 190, 193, 191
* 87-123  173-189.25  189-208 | 0.1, 194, 204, 202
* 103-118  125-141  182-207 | 2.1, 192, 203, 195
